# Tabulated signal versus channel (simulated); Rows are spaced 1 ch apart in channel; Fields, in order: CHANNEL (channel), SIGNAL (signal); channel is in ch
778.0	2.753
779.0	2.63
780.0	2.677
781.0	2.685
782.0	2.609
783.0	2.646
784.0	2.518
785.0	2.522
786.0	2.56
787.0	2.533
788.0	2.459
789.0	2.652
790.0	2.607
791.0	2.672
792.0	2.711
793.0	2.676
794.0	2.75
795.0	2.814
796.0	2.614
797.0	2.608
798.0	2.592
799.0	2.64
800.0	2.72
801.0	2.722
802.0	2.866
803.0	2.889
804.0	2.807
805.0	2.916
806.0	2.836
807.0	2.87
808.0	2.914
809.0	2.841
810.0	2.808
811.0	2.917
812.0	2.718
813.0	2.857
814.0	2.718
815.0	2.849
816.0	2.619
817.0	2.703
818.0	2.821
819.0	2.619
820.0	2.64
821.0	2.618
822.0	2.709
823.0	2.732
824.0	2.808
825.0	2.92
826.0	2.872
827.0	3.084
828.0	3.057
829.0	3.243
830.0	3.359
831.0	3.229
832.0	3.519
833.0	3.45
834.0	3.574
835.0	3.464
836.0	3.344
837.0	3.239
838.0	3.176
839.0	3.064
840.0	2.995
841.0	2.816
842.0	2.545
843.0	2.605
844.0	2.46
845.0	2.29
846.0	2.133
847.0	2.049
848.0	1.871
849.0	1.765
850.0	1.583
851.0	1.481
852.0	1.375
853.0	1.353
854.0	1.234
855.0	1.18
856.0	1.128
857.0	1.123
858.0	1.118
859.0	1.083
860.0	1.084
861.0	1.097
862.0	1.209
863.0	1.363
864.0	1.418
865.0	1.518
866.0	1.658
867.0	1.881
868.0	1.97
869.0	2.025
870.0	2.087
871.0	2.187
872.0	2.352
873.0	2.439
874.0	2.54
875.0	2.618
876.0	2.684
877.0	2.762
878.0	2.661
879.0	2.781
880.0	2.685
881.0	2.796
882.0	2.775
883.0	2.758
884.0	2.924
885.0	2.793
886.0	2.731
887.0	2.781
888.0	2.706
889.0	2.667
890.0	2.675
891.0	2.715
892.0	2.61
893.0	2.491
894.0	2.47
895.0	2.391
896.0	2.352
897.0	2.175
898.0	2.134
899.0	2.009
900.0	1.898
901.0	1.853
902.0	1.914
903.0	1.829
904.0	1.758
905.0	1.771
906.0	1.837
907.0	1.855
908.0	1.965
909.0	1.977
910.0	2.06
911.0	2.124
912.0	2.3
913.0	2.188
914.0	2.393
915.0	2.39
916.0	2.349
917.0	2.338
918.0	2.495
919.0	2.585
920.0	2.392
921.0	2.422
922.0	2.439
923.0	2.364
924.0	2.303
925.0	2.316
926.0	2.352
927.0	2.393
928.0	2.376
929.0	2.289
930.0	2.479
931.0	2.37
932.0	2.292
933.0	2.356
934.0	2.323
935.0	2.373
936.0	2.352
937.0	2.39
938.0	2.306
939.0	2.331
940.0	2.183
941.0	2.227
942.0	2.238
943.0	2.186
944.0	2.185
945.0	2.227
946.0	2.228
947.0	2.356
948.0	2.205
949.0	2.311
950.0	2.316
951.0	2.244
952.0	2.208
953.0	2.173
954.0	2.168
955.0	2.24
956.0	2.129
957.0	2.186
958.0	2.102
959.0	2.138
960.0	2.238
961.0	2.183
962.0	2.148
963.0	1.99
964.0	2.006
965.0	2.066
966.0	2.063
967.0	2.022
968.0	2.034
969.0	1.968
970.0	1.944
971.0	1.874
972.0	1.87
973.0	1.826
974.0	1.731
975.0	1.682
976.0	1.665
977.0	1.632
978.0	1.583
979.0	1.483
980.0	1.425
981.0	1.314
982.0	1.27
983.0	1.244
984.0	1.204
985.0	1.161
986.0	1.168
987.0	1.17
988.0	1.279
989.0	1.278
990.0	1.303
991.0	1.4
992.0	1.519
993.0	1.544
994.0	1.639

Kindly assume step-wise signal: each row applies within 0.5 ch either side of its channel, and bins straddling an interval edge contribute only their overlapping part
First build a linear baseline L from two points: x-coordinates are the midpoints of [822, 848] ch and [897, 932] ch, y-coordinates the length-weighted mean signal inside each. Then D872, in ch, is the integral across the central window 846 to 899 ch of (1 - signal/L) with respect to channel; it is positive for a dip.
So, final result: 9.66 ch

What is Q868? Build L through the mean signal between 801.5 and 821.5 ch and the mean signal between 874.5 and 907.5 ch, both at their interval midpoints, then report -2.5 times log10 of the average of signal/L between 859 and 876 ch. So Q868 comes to 0.34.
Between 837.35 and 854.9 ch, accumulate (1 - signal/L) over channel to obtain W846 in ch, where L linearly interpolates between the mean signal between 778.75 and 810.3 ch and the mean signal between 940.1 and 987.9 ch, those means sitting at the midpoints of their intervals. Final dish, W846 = 2.24 ch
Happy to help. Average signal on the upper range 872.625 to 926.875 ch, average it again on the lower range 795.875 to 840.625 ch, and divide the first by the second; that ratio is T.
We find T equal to 0.8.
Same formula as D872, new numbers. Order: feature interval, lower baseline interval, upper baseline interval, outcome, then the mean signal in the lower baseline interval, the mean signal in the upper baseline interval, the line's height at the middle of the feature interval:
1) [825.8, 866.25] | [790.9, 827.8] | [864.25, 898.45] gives 6.3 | 2.77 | 2.46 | 2.61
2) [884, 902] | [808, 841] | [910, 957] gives 0.9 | 2.98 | 2.3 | 2.56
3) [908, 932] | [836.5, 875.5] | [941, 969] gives -2.8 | 1.93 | 2.17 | 2.08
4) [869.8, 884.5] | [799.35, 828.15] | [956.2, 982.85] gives -1.2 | 2.8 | 1.86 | 2.42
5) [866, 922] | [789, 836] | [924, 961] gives 3.4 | 2.87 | 2.27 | 2.5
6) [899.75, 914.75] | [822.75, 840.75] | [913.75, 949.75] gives 3.2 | 3.18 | 2.34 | 2.54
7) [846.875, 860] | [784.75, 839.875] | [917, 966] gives 6.4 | 2.87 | 2.27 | 2.68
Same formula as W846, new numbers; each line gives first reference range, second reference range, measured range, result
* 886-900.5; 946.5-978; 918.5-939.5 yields -1.2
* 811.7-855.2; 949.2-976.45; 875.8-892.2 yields -2.2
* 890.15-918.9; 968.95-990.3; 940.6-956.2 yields -4.0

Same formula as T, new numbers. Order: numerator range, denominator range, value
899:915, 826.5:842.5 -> 0.62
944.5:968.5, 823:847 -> 0.73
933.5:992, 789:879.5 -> 0.78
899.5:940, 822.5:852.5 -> 0.81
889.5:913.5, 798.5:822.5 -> 0.77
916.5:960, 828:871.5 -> 1.07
